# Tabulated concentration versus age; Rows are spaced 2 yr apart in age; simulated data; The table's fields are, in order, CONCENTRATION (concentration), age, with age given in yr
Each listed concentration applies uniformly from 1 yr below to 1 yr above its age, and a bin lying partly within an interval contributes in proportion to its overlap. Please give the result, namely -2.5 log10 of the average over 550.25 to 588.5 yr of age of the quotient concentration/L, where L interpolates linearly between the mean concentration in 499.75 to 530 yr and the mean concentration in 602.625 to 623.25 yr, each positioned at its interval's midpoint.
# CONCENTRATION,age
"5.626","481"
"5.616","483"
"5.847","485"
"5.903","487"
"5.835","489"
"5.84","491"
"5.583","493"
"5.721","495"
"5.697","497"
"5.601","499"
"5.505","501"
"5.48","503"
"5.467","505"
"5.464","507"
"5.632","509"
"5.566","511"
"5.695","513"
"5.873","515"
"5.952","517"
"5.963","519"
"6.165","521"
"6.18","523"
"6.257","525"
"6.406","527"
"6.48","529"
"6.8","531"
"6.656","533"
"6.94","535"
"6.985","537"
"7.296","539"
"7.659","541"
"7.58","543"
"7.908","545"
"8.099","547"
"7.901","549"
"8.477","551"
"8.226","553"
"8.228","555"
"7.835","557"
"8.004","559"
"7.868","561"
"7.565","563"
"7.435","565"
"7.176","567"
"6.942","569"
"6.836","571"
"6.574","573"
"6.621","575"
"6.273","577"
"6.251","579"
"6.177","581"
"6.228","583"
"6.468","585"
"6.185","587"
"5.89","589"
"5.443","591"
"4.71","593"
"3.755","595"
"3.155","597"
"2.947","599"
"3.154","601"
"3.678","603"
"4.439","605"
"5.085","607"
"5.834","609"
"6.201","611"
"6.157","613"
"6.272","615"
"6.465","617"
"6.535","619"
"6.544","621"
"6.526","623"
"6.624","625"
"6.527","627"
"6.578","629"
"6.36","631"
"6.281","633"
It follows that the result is -0.21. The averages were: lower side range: 5.87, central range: 7.1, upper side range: 5.83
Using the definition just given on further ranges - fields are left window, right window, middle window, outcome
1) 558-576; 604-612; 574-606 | 0.23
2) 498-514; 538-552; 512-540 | 0.05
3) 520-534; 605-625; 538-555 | -0.24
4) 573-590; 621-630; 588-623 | 0.25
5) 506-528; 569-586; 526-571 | -0.20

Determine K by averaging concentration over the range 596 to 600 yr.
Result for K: 3.05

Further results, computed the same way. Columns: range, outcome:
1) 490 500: 5.69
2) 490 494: 5.71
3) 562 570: 7.28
